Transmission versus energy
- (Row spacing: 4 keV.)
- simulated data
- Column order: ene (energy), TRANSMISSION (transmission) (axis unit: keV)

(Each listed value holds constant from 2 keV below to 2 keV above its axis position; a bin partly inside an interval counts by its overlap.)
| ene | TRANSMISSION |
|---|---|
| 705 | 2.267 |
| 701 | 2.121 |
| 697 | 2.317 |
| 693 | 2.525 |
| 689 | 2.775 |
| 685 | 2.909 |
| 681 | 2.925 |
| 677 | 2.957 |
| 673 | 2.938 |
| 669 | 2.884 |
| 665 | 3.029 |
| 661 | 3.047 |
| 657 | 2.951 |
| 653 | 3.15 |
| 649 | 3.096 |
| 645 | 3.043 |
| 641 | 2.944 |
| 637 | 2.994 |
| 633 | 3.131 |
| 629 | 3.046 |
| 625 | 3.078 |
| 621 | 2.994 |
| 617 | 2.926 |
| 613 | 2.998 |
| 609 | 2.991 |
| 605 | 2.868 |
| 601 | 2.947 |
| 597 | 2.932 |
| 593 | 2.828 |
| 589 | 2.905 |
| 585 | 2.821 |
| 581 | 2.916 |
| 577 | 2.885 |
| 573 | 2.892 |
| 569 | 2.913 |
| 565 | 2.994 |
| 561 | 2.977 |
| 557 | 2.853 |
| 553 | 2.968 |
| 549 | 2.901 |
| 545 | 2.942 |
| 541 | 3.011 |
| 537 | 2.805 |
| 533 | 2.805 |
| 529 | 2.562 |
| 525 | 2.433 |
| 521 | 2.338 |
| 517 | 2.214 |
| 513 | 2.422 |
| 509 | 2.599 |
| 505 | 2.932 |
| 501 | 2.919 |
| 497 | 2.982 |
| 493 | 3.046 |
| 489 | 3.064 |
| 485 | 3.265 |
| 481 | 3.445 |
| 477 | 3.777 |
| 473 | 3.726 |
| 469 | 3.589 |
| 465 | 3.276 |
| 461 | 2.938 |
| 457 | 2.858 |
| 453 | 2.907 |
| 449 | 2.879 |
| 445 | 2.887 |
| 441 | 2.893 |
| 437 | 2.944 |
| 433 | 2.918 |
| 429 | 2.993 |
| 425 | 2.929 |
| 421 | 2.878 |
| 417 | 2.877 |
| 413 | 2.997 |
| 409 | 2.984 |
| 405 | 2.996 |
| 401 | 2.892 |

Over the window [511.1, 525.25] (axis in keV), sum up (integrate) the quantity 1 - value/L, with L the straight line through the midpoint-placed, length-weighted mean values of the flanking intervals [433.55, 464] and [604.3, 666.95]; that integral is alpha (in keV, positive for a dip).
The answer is 2.9 keV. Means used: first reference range 2.91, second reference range 3.02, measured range 2.34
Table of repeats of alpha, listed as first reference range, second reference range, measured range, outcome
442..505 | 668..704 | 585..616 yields -0.4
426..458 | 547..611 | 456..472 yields -1.7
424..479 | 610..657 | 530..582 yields 2.7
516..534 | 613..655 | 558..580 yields -1.9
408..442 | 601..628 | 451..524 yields -1.5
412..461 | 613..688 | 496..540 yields 4.6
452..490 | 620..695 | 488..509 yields 2.0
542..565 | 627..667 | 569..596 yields 0.8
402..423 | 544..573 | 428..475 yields -2.1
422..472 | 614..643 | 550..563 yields 0.4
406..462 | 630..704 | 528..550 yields 0.4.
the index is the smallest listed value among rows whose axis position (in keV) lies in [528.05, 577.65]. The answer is 2.562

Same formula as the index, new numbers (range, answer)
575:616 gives 2.821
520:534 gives 2.338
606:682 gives 2.884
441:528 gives 2.214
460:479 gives 2.938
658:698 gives 2.317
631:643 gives 2.944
